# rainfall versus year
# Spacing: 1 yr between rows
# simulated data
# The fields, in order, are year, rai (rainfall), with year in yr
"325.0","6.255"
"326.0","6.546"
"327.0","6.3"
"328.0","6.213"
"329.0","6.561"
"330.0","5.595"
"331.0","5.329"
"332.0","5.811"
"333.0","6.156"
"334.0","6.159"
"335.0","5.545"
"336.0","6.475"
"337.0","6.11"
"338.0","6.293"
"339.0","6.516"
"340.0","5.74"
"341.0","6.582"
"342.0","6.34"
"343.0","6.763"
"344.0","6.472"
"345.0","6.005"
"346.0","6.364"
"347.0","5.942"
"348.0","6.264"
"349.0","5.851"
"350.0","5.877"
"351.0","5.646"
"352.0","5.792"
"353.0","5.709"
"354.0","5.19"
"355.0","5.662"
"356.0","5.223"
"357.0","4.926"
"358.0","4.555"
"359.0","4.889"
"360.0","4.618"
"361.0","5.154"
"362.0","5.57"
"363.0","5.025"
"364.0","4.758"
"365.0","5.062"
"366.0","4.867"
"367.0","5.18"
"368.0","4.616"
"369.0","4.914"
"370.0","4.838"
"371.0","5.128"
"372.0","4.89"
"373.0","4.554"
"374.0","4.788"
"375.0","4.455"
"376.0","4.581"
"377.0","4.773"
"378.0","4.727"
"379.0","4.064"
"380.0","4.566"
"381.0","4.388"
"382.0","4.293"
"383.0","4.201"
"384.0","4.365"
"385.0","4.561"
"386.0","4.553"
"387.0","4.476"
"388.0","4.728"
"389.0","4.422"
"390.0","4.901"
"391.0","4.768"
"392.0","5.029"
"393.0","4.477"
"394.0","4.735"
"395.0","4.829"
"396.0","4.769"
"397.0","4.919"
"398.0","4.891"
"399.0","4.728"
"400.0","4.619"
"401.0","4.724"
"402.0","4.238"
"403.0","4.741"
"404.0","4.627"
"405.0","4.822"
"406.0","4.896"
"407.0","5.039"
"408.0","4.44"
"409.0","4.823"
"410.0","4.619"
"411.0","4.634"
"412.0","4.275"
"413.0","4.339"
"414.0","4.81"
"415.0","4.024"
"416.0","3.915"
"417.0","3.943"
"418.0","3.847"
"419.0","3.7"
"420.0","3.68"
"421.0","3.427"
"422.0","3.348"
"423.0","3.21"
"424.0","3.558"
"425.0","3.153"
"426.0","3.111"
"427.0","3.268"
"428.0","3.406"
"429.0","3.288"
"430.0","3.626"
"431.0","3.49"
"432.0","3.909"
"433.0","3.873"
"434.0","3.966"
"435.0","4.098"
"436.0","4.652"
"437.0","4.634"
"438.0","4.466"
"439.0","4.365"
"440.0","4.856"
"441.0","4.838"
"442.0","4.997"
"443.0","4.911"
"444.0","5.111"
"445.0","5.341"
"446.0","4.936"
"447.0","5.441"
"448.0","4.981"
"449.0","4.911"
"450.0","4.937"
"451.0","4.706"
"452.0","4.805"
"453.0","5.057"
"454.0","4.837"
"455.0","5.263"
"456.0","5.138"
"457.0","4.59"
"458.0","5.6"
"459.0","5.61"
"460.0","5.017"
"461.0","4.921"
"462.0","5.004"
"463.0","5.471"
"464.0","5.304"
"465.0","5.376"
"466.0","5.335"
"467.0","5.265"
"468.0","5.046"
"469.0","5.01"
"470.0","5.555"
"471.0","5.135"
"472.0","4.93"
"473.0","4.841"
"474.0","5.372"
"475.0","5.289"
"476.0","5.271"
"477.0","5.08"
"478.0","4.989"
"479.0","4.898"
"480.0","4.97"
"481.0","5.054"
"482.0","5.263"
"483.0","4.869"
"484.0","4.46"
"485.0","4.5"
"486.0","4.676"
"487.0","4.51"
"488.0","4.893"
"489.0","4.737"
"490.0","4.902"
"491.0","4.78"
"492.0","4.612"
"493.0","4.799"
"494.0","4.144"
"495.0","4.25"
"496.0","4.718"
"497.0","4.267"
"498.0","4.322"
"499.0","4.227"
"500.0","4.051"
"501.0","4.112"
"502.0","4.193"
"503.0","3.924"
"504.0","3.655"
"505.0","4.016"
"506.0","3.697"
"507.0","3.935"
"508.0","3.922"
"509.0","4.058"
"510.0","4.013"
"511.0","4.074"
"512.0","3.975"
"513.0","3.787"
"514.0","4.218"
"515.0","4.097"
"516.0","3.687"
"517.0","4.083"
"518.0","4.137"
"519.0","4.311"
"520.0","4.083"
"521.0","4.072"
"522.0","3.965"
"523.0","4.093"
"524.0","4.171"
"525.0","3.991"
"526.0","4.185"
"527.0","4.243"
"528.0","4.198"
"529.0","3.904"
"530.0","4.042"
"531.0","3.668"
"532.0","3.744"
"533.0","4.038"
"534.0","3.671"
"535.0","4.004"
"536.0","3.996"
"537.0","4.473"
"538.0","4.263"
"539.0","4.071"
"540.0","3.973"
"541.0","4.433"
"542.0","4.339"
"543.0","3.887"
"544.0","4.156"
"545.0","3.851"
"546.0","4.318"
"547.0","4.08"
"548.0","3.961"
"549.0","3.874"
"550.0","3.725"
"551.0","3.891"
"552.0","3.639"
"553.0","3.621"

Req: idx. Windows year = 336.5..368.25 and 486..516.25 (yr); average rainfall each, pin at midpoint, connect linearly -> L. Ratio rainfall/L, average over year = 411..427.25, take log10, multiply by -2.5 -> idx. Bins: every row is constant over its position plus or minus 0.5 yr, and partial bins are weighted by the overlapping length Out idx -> 0.31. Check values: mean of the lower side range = 5.62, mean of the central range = 3.76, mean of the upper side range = 4.23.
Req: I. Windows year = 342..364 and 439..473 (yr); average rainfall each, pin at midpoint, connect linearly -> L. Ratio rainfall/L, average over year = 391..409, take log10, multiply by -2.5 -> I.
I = 0.13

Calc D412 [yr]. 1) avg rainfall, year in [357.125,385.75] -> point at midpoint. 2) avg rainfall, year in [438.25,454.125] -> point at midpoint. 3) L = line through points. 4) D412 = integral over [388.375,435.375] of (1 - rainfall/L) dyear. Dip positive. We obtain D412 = 6.05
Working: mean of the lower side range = 4.73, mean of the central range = 4.21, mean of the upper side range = 4.93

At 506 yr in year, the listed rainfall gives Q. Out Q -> 3.697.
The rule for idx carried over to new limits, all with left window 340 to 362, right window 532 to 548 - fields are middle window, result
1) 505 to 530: 0.06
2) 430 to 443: 0.15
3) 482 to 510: 0.03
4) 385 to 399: 0.14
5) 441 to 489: -0.07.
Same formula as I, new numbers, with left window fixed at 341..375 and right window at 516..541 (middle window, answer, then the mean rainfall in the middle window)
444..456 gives -0.081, 5.03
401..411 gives 0.071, 4.69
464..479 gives -0.151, 5.17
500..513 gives 0.071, 3.96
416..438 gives 0.292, 3.7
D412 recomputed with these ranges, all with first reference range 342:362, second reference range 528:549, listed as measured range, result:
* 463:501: -2.70 yr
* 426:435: 2.47 yr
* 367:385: 2.74 yr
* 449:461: -0.71 yr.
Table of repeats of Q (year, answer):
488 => 4.893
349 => 5.851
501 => 4.112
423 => 3.21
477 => 5.08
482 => 5.263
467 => 5.265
